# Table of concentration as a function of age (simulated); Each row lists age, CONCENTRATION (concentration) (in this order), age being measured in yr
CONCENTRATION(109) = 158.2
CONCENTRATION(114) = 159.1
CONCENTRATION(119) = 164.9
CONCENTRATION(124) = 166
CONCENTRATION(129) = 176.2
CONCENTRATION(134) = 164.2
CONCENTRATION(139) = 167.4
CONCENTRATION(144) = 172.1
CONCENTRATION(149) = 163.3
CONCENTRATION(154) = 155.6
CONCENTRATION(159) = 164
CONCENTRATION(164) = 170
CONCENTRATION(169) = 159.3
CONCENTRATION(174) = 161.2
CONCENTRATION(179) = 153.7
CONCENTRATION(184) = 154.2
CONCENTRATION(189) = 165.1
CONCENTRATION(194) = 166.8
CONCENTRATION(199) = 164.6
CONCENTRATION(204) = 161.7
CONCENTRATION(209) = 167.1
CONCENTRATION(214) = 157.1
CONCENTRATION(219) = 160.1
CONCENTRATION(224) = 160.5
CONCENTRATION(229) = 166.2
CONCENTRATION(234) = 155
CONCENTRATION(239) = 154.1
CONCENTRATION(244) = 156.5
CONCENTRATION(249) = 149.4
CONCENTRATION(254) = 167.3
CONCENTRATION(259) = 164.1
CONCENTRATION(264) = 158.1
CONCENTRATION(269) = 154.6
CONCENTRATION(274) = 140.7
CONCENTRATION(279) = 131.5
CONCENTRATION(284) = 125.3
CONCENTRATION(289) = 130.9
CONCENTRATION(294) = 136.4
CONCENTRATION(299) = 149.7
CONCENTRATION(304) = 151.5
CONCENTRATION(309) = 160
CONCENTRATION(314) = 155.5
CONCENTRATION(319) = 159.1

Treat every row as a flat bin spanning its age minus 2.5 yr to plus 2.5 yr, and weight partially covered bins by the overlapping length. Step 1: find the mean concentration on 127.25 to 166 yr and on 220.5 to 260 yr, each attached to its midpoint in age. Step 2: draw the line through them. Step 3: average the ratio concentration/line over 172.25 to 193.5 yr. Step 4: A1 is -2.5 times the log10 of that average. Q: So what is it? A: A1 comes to 0.03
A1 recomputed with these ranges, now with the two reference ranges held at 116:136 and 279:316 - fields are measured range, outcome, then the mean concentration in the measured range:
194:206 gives -0.046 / 164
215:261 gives -0.052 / 159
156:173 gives -0.011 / 164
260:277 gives -0.031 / 152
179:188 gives 0.025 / 156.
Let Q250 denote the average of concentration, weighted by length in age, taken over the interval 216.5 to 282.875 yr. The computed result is 155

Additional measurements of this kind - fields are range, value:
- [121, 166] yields 166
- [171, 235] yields 161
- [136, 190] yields 162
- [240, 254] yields 156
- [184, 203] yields 164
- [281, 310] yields 141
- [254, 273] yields 159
